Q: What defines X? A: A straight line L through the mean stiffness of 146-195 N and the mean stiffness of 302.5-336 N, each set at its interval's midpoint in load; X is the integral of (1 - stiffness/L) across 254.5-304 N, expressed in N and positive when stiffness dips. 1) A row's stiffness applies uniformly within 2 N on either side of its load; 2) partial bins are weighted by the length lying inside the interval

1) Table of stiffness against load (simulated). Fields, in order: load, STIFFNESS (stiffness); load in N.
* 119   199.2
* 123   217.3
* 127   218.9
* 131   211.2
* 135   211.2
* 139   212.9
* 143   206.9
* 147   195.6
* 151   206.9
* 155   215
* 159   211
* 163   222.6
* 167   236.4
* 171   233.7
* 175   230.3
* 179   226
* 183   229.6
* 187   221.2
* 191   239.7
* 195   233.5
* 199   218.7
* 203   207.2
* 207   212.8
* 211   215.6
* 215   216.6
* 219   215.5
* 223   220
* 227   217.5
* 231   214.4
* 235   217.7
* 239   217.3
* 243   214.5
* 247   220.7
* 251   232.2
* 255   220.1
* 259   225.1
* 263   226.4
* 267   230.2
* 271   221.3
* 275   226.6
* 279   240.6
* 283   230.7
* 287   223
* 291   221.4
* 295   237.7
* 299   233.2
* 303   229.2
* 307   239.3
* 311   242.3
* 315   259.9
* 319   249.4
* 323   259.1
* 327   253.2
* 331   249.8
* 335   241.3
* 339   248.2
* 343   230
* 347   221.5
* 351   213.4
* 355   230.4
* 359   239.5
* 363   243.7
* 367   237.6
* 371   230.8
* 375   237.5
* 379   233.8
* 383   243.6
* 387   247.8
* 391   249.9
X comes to 2.68 N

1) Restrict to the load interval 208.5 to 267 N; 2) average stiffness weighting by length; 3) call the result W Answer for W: 220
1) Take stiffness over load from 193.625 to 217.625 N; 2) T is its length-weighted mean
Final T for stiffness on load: 217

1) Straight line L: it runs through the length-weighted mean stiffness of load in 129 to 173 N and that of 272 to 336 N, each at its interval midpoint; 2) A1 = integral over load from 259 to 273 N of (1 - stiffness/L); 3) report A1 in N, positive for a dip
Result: 0.4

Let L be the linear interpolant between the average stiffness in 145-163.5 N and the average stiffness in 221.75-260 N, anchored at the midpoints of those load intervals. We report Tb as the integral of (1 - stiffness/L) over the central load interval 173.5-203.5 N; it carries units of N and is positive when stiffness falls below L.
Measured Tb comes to -1.9 N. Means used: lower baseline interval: 209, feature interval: 227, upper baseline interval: 220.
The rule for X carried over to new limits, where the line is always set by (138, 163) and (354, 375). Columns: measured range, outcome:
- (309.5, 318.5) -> -0.8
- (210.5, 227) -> 0.1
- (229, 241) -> 0.2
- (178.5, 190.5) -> -0.8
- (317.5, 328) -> -1.0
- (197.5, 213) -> 0.2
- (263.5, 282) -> -0.4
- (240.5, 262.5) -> -0.1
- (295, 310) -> -0.4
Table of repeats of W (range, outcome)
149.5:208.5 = 223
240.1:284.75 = 226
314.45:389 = 240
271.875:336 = 239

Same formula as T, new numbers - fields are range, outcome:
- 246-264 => 225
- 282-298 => 228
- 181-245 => 219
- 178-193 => 229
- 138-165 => 210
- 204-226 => 216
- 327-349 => 240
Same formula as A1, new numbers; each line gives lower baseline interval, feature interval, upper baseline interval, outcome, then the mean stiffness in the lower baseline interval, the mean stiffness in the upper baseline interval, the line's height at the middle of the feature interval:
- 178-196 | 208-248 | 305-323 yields 3.28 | 230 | 249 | 236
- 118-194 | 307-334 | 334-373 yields -2.33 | 219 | 233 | 231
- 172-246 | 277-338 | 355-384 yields -2.60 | 221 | 237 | 231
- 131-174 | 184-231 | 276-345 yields 0.87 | 215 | 240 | 224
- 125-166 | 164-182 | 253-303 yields -1.32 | 212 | 228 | 215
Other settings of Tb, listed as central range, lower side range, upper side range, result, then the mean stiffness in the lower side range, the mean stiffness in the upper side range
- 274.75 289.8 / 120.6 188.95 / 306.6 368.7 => 0.26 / 218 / 241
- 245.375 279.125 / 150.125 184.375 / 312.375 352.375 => 1.23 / 224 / 243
